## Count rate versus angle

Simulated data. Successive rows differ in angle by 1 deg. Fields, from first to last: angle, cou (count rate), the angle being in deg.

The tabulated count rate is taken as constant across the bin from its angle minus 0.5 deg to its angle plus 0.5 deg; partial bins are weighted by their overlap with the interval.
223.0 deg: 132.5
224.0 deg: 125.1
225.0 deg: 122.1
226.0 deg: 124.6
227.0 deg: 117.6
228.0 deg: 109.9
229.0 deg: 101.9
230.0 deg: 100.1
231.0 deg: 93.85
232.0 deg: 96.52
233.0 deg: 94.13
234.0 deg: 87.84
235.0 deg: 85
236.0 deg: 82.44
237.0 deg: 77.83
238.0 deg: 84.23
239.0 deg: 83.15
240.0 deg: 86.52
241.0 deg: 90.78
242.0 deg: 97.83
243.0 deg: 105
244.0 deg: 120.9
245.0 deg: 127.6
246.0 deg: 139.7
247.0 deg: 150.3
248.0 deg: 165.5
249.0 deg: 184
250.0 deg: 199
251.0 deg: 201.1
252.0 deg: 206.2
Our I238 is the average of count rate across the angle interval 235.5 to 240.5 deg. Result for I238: 82.8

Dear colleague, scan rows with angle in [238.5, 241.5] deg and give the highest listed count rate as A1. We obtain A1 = 90.78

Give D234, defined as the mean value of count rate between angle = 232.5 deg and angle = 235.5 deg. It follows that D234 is 89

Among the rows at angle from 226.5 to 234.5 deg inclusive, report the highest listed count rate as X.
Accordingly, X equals 117.6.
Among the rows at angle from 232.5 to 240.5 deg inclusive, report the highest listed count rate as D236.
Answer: 94.13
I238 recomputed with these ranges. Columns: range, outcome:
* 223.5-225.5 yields 124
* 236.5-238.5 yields 81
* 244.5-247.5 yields 139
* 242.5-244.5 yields 113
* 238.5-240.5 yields 84.8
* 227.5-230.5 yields 104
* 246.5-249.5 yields 167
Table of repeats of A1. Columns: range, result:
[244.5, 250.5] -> 199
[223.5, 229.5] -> 125.1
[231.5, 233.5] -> 96.52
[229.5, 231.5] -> 100.1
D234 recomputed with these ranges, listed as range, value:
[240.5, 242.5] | 94.3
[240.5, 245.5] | 108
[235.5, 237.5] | 80.1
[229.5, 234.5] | 94.5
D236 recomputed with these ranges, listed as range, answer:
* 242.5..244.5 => 120.9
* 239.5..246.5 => 139.7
